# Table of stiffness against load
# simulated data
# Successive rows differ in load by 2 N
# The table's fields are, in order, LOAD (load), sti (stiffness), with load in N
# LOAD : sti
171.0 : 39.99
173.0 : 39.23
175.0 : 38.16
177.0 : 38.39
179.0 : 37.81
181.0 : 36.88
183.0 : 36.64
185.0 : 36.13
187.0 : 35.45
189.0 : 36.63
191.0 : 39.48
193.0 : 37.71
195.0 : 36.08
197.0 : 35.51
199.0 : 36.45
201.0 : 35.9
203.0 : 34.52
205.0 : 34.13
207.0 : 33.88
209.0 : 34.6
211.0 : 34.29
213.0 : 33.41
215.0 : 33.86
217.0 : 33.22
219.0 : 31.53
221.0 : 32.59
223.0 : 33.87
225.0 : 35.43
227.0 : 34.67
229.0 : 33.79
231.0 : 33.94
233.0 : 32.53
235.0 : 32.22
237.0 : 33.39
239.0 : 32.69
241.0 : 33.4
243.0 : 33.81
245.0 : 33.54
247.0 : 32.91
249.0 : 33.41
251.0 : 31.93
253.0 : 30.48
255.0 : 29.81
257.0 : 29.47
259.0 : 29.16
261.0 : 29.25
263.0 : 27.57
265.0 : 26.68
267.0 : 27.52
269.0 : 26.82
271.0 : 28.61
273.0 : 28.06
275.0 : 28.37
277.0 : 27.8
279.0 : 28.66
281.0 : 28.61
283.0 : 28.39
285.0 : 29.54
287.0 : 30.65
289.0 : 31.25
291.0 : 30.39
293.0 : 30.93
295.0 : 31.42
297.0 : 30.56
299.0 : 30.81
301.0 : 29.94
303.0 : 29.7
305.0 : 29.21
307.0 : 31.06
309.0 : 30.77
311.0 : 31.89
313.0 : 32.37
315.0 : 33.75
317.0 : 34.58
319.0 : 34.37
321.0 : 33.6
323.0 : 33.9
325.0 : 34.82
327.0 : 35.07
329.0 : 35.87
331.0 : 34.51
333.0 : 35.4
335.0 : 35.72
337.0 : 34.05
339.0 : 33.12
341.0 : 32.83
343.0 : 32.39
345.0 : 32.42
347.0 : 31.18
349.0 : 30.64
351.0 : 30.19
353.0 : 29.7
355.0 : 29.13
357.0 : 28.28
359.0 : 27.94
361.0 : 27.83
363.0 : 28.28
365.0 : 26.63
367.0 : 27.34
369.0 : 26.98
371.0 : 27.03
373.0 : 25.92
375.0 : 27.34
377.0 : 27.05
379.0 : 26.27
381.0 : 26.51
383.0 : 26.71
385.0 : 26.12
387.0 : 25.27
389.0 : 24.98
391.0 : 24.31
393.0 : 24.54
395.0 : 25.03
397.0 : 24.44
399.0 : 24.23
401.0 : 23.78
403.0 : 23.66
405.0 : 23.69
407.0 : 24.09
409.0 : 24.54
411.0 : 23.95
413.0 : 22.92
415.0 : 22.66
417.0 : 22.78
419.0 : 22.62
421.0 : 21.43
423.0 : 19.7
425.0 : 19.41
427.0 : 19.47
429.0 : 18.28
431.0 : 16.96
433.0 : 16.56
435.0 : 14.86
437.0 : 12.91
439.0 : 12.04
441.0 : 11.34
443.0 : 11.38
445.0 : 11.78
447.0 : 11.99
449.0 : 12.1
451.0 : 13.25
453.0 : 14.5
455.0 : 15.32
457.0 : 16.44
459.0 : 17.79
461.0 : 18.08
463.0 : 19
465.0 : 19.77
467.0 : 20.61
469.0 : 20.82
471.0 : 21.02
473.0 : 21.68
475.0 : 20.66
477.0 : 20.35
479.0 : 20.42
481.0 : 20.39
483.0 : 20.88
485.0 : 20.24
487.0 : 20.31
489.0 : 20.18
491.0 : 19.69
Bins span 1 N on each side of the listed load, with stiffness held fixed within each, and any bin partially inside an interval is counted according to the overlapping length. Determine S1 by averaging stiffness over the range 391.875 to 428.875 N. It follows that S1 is 22.8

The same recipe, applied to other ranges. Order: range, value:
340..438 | 24.9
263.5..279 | 27.8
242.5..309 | 29.9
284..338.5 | 32.5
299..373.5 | 31.3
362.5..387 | 26.8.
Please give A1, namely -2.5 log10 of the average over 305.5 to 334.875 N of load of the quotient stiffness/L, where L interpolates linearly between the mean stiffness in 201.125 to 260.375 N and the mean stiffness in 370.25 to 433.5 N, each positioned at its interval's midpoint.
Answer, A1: -0.20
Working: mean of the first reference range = 33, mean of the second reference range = 23.5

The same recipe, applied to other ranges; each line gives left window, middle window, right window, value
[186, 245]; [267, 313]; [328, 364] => 0.108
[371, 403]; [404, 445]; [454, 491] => 0.218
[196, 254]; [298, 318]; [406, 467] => -0.150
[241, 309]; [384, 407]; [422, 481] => -0.166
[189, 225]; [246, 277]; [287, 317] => 0.120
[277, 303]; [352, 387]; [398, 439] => -0.129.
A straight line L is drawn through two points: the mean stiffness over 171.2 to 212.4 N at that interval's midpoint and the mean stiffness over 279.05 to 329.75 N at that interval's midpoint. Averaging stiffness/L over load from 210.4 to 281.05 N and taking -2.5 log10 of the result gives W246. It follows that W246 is 0.095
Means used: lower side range 36.4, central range 31.3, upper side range 31.7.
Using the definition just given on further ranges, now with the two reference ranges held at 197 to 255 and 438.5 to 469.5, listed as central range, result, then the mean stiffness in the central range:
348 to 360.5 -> -0.246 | 29.3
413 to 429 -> -0.171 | 21.1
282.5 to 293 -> -0.059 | 30.2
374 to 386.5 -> -0.245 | 26.6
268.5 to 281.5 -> 0.055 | 28.2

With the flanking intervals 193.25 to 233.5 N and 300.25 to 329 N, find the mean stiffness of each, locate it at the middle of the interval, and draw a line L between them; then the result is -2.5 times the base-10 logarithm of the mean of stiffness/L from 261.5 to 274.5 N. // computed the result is 0.21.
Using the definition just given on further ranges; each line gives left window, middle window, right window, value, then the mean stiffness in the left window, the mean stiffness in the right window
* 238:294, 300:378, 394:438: -0.20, 30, 21.3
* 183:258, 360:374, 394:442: -0.14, 34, 20.5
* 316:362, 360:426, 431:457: -0.11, 32.5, 13.4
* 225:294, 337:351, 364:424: -0.19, 30.7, 24.8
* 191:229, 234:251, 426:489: -0.02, 34.6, 17.2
